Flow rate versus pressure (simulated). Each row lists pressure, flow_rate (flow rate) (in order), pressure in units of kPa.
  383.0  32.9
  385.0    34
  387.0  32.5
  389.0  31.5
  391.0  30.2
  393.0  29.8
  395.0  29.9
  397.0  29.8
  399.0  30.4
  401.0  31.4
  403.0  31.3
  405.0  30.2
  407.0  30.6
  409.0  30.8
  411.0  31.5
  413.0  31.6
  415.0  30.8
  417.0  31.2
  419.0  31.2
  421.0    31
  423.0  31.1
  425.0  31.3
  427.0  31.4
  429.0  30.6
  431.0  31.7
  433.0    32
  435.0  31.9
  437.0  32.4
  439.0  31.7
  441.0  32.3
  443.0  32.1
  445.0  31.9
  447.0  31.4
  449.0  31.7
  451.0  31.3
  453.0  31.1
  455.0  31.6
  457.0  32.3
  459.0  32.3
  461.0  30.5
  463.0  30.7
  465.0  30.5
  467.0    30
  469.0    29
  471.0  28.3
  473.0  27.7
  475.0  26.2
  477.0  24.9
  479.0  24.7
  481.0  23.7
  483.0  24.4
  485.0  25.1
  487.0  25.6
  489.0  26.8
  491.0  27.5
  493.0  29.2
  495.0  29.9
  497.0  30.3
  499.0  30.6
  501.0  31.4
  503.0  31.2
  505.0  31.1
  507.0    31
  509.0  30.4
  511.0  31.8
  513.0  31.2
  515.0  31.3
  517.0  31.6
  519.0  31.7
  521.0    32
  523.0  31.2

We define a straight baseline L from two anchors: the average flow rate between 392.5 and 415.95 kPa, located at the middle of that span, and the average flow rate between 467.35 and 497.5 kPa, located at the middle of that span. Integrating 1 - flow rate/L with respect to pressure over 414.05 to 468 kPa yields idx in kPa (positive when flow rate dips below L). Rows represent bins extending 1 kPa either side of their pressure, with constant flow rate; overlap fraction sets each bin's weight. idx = -4.70 kPa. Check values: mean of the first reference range 30.7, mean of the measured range 31.4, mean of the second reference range 26.9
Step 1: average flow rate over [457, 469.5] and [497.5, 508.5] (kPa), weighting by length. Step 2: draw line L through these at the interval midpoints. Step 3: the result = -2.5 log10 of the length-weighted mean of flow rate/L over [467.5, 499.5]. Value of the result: 0.140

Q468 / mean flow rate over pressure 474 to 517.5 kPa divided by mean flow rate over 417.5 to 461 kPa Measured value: 0.90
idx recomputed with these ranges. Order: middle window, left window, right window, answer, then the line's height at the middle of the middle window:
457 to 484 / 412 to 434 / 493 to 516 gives 2.57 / 31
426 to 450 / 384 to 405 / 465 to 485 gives -2.58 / 28.7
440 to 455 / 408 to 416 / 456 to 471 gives -0.44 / 30.8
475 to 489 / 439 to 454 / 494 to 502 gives 2.68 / 30.9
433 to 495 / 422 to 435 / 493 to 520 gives 3.70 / 31.2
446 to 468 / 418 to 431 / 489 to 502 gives -0.57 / 30.4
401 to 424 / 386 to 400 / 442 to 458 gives -0.06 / 31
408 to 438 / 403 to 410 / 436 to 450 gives -0.14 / 31.2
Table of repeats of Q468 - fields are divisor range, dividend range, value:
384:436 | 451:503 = 0.92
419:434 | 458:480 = 0.91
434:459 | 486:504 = 0.92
